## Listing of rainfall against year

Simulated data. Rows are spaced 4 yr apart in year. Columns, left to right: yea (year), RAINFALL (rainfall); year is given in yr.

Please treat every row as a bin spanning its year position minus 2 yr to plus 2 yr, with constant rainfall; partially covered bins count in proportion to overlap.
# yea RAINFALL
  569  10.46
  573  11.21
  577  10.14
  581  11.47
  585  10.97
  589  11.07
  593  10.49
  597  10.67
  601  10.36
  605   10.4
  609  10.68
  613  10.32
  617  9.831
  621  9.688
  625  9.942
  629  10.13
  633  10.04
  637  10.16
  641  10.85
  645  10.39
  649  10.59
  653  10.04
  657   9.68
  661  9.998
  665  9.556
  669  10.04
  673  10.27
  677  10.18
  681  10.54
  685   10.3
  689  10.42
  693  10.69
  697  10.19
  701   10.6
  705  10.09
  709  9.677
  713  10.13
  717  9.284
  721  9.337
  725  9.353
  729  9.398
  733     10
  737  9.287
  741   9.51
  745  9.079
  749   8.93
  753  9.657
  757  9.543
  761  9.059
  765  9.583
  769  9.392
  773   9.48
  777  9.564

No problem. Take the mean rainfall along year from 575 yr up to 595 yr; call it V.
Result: 10.8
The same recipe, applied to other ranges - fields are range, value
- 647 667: 9.97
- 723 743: 9.51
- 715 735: 9.47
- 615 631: 9.9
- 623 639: 10.1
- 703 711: 9.88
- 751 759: 9.6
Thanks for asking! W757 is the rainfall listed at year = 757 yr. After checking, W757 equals 9.543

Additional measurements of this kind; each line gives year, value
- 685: 10.3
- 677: 10.18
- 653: 10.04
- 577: 10.14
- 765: 9.583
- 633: 10.04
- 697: 10.19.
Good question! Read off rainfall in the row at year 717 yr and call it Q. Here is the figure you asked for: 9.284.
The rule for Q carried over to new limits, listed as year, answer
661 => 9.998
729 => 9.398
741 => 9.51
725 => 9.353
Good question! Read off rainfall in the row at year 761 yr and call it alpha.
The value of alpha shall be 9.059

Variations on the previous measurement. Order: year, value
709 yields 9.677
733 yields 10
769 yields 9.392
